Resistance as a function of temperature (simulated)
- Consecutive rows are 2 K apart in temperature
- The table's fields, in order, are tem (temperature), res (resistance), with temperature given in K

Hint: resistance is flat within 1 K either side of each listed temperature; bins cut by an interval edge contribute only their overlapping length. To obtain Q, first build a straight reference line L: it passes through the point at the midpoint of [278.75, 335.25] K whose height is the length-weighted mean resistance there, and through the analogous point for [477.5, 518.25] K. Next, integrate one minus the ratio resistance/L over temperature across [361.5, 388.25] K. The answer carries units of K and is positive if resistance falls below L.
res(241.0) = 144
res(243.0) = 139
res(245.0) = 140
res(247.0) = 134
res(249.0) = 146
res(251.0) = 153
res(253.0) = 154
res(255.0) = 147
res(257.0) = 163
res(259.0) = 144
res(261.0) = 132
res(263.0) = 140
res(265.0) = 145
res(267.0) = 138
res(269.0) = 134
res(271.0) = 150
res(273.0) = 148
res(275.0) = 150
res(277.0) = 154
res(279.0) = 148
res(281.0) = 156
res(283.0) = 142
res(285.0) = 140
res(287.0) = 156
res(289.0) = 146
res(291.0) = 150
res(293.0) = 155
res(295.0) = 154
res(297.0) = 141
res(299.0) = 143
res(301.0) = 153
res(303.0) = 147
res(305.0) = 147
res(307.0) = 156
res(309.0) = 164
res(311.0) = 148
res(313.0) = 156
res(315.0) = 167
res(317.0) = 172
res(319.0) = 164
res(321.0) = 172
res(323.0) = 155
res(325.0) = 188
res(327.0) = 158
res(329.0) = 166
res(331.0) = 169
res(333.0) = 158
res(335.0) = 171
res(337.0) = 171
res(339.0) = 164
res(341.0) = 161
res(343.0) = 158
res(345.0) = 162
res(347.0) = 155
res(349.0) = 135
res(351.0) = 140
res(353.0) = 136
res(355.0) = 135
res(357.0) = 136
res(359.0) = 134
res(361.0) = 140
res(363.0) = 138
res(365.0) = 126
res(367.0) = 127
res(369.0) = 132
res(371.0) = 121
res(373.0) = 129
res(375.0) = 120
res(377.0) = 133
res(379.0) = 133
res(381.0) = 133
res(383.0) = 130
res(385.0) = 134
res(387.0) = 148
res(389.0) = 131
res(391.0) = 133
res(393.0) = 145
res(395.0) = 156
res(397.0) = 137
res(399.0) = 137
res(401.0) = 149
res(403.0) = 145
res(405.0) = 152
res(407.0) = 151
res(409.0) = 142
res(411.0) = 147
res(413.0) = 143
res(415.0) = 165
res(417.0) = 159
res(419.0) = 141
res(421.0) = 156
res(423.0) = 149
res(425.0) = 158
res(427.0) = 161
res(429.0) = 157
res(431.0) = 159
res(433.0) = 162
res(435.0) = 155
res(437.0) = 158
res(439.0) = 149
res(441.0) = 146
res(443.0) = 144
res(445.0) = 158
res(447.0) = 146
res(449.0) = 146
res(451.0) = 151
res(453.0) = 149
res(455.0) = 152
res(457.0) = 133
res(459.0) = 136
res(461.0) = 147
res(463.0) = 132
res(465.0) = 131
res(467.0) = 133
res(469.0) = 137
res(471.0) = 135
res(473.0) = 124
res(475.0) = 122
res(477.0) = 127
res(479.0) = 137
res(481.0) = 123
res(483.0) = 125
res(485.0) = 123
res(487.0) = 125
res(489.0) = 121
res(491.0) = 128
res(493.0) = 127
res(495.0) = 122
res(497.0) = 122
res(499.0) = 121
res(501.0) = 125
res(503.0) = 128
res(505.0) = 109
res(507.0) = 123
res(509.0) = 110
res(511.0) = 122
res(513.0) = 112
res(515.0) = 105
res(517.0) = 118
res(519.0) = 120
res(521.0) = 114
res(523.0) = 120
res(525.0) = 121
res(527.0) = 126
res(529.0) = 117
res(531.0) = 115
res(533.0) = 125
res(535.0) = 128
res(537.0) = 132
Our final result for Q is 2.4 K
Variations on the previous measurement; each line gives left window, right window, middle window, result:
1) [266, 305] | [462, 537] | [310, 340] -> -4.7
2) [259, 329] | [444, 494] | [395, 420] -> -1.2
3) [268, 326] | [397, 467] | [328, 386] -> 3.2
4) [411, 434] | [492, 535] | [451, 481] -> 0.6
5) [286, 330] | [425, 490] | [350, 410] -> 5.0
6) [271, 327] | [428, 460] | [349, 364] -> 1.6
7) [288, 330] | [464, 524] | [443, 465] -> -2.3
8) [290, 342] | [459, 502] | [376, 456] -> -4.2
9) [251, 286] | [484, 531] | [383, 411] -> -2.3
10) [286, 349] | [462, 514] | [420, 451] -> -4.2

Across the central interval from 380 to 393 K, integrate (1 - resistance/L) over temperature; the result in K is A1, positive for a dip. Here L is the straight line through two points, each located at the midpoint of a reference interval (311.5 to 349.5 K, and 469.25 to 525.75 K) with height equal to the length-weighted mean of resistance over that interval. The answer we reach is 1.2 K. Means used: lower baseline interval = 163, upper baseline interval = 122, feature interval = 136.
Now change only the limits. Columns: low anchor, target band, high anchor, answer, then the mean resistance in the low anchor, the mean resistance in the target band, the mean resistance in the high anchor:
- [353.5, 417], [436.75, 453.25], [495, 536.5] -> -2.5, 138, 149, 119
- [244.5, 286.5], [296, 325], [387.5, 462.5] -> -2.1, 146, 157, 149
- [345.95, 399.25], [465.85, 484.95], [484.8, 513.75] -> -0.8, 135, 129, 121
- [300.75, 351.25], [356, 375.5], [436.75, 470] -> 3.1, 160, 131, 144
